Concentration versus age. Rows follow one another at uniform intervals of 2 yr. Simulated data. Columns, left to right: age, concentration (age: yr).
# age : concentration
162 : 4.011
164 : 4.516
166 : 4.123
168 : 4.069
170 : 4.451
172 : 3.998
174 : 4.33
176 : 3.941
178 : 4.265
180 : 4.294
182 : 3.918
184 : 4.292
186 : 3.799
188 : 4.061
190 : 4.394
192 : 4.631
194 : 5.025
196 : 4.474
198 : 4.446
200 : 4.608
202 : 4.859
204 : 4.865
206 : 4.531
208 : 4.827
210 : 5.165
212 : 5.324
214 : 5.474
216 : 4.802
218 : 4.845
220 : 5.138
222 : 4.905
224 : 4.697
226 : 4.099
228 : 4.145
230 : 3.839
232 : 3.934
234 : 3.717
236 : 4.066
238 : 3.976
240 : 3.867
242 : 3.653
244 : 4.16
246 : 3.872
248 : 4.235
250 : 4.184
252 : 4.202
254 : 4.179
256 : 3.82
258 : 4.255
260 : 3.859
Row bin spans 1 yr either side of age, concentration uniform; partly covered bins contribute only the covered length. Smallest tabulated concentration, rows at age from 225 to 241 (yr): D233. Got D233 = 3.717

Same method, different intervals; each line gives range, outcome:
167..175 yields 3.998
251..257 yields 3.82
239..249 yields 3.653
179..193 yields 3.799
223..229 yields 4.099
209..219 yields 4.802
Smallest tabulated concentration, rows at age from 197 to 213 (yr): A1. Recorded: 4.446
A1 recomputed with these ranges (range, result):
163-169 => 4.069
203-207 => 4.531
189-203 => 4.394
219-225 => 4.697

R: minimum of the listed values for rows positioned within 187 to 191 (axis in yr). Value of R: 4.061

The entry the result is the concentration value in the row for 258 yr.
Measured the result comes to 4.255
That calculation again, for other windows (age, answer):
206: 4.531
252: 4.202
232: 3.934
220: 5.138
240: 3.867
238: 3.976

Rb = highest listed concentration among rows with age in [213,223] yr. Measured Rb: 5.474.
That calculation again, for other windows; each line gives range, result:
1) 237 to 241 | 3.976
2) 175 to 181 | 4.294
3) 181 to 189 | 4.292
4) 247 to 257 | 4.235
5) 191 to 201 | 5.025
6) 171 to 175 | 4.33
